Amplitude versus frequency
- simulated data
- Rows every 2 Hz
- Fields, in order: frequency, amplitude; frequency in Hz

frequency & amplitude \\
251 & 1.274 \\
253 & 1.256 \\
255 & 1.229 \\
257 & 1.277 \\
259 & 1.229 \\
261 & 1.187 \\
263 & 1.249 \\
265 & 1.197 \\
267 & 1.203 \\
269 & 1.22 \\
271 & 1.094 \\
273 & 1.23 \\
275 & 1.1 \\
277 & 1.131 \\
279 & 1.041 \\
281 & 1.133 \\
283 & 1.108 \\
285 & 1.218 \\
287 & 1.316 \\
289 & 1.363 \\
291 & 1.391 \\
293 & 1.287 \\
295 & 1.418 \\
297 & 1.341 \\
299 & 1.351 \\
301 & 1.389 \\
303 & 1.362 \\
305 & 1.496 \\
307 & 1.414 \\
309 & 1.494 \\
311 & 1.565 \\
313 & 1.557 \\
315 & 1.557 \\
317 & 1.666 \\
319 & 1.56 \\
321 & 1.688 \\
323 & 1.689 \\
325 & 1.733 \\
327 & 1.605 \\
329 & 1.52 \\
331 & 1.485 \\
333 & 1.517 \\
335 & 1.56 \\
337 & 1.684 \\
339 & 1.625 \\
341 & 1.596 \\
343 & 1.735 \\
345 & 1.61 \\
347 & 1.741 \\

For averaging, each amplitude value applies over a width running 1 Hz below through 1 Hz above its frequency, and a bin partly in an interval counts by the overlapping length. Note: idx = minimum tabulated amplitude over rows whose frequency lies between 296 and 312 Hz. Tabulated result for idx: 1.341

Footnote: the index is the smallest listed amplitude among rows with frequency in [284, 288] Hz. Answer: 1.218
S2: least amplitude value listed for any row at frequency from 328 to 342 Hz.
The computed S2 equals 1.485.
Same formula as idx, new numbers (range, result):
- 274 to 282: 1.041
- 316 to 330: 1.52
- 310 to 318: 1.557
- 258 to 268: 1.187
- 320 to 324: 1.688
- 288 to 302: 1.287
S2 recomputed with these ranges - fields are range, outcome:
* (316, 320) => 1.56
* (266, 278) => 1.094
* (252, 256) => 1.229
